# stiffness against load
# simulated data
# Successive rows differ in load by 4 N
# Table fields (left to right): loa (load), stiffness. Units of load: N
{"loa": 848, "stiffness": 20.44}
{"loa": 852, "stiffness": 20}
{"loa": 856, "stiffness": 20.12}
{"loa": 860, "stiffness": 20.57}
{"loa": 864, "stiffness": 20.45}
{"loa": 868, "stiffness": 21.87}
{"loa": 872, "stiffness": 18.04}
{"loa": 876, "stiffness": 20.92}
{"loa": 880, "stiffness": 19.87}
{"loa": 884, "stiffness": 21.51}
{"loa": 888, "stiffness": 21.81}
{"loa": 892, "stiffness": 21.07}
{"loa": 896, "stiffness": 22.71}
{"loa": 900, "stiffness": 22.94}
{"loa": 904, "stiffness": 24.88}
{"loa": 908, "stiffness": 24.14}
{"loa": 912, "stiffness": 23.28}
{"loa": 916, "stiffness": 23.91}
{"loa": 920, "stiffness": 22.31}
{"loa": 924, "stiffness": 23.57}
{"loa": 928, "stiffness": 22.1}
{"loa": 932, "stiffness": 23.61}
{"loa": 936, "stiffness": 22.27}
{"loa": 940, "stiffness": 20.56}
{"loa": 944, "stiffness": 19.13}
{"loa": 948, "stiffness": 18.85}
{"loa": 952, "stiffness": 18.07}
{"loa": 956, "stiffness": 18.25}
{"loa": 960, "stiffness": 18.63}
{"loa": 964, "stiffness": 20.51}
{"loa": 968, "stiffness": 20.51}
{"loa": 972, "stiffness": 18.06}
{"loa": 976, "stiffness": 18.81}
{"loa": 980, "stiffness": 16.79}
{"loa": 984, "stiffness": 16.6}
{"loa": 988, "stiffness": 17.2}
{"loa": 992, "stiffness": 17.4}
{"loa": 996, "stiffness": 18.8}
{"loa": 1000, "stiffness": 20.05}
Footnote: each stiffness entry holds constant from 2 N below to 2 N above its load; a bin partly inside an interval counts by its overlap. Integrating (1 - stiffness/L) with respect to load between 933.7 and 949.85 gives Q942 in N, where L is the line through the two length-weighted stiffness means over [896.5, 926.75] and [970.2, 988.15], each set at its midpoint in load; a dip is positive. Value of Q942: 0.44 N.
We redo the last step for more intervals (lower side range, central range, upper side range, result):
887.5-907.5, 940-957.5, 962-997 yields 1.05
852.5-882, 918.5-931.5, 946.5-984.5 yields -2.37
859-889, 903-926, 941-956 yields -4.74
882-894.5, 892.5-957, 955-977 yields -4.74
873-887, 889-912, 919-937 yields -1.61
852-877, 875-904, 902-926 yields 0.28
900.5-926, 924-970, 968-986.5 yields 0.51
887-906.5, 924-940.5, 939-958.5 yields -1.91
